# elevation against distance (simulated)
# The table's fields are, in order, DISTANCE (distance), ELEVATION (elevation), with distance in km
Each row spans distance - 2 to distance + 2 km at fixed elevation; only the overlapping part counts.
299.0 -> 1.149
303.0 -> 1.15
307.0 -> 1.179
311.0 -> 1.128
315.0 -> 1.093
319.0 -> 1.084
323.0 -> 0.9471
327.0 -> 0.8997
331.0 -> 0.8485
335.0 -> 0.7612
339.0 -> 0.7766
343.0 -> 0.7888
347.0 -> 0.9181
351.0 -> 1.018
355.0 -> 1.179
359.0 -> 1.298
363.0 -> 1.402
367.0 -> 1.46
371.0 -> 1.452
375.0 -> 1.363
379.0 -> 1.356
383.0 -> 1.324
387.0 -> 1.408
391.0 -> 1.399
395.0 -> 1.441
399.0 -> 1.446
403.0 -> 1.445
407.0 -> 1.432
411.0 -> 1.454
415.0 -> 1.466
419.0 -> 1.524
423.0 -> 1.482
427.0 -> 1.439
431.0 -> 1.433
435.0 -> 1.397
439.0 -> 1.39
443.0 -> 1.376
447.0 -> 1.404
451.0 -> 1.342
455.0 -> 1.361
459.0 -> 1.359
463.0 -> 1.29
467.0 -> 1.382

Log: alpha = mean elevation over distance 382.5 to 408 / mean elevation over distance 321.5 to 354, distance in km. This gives 1.62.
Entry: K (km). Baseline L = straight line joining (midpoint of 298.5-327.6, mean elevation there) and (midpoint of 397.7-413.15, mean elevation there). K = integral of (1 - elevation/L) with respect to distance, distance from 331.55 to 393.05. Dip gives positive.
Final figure 4.79 km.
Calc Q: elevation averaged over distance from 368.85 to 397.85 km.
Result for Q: 1.39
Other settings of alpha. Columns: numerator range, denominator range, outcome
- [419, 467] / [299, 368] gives 1.33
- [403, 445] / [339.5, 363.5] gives 1.36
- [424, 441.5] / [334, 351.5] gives 1.68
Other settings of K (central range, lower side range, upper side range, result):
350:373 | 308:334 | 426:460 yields -3.76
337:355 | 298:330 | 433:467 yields 3.66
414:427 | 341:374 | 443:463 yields -1.81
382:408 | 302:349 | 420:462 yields -4.08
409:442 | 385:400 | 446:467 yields -1.43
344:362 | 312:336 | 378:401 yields 0.82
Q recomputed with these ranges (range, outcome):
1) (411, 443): 1.44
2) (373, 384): 1.35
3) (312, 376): 1.08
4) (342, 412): 1.32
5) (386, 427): 1.45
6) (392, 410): 1.44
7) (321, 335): 0.879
